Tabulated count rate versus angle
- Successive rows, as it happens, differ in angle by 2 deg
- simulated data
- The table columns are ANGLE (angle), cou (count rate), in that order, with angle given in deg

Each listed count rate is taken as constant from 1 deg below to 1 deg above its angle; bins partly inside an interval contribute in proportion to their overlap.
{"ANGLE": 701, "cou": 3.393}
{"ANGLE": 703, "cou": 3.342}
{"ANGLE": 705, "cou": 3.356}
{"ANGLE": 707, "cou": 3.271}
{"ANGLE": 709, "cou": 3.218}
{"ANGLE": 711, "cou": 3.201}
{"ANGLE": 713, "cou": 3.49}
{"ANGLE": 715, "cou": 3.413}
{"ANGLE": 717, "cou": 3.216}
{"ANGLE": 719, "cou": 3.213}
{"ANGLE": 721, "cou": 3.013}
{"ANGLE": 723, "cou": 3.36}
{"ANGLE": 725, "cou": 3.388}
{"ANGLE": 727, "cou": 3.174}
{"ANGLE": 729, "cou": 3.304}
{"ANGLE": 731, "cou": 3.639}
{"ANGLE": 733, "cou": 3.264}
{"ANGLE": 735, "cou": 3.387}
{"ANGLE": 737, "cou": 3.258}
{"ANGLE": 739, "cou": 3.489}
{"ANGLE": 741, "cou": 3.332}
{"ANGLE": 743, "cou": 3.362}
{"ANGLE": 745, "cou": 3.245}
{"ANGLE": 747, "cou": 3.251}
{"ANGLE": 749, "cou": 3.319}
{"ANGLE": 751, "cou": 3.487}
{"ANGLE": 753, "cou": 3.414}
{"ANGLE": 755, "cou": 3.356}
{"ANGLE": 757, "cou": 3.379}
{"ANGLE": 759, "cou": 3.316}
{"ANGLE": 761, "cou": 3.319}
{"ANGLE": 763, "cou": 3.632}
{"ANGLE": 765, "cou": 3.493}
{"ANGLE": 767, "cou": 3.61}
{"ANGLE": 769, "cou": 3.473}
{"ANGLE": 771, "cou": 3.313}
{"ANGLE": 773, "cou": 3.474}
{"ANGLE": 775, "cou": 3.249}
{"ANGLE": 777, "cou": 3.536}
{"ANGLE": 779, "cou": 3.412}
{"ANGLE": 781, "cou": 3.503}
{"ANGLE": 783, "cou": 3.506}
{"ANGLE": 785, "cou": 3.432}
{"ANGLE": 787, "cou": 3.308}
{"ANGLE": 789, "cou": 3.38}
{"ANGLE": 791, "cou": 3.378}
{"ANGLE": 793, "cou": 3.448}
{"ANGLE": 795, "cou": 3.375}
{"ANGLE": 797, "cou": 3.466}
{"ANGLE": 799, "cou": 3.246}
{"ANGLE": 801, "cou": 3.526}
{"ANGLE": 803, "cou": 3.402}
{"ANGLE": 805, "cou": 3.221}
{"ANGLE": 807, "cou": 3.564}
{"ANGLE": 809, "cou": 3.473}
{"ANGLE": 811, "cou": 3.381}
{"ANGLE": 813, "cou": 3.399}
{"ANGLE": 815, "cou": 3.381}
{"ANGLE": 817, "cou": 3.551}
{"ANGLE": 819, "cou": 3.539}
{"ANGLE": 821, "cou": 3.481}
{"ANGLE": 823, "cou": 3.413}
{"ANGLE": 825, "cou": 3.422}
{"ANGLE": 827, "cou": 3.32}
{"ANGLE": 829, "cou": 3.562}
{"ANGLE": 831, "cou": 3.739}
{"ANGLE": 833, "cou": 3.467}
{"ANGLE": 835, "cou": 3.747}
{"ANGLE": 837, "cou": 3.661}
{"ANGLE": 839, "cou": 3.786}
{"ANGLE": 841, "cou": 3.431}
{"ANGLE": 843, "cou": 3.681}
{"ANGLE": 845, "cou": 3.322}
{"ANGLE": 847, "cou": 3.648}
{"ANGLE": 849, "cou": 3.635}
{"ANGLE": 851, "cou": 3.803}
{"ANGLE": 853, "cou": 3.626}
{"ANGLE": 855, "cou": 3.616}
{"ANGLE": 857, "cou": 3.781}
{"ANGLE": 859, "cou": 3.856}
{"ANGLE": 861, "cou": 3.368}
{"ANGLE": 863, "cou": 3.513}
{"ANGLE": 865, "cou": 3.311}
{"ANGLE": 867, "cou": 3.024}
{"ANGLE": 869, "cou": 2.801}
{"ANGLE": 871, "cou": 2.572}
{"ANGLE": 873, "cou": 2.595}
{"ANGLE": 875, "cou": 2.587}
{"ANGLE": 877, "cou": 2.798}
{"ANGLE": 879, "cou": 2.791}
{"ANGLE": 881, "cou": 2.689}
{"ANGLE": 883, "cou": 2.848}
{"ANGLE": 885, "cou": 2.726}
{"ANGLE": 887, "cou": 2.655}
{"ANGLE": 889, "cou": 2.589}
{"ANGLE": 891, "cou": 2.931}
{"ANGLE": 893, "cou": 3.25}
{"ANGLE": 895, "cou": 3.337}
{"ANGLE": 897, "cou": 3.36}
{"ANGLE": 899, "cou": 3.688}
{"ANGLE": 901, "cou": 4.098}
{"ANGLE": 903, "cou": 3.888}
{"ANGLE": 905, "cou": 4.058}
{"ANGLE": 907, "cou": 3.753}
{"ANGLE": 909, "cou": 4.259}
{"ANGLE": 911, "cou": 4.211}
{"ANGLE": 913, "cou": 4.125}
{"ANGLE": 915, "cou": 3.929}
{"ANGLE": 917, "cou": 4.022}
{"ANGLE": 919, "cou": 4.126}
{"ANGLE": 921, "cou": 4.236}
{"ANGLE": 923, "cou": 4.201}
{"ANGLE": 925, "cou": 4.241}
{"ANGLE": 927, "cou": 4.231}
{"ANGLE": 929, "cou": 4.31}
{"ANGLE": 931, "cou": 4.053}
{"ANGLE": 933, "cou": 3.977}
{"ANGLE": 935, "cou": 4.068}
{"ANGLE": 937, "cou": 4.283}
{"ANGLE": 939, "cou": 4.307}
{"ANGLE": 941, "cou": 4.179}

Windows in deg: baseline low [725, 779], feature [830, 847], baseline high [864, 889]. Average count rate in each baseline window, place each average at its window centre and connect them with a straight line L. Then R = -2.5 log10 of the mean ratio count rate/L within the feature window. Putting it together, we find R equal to -0.21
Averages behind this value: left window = 3.39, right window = 2.78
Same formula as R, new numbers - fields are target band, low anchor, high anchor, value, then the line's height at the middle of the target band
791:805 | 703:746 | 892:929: 0.054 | 3.57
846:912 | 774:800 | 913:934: 0.172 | 3.89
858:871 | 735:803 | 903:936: 0.181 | 3.85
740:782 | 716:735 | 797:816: -0.020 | 3.34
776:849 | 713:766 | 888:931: 0.027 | 3.57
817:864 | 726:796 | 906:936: 0.050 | 3.75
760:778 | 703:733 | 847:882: -0.059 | 3.27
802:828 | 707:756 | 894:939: 0.066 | 3.64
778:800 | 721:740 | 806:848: 0.015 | 3.45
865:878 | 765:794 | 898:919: 0.354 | 3.84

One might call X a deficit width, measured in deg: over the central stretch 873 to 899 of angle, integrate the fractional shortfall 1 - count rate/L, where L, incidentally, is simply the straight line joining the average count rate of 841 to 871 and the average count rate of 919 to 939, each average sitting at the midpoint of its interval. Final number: 5.97 deg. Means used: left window 3.47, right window 4.18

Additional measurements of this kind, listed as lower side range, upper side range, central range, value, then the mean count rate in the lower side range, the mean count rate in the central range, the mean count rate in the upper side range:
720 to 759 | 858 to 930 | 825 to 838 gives -0.6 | 3.34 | 3.57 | 3.47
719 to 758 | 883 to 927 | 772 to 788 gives 0.0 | 3.33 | 3.43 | 3.69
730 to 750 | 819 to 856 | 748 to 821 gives 0.6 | 3.35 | 3.42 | 3.57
